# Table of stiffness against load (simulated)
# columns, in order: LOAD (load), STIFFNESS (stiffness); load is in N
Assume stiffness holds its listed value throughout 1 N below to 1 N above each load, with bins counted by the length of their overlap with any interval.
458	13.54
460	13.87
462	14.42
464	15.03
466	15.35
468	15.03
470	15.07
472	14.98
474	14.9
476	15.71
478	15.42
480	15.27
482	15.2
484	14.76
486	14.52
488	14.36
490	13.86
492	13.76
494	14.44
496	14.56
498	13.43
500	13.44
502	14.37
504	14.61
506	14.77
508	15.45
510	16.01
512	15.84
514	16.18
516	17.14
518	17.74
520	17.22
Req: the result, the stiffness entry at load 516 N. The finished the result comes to 17.14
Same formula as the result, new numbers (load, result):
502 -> 14.37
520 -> 17.22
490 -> 13.86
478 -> 15.42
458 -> 13.54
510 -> 16.01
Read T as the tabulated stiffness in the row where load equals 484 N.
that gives 14.76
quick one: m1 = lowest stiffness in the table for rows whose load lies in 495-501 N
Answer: 13.43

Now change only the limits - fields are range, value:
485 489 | 14.36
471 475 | 14.9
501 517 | 14.37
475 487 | 14.52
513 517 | 16.18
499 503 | 13.44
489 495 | 13.76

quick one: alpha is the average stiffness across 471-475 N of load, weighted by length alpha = 14.9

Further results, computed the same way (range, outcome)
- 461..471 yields 15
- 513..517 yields 16.7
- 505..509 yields 15.1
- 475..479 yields 15.6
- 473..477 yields 15.3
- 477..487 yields 15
